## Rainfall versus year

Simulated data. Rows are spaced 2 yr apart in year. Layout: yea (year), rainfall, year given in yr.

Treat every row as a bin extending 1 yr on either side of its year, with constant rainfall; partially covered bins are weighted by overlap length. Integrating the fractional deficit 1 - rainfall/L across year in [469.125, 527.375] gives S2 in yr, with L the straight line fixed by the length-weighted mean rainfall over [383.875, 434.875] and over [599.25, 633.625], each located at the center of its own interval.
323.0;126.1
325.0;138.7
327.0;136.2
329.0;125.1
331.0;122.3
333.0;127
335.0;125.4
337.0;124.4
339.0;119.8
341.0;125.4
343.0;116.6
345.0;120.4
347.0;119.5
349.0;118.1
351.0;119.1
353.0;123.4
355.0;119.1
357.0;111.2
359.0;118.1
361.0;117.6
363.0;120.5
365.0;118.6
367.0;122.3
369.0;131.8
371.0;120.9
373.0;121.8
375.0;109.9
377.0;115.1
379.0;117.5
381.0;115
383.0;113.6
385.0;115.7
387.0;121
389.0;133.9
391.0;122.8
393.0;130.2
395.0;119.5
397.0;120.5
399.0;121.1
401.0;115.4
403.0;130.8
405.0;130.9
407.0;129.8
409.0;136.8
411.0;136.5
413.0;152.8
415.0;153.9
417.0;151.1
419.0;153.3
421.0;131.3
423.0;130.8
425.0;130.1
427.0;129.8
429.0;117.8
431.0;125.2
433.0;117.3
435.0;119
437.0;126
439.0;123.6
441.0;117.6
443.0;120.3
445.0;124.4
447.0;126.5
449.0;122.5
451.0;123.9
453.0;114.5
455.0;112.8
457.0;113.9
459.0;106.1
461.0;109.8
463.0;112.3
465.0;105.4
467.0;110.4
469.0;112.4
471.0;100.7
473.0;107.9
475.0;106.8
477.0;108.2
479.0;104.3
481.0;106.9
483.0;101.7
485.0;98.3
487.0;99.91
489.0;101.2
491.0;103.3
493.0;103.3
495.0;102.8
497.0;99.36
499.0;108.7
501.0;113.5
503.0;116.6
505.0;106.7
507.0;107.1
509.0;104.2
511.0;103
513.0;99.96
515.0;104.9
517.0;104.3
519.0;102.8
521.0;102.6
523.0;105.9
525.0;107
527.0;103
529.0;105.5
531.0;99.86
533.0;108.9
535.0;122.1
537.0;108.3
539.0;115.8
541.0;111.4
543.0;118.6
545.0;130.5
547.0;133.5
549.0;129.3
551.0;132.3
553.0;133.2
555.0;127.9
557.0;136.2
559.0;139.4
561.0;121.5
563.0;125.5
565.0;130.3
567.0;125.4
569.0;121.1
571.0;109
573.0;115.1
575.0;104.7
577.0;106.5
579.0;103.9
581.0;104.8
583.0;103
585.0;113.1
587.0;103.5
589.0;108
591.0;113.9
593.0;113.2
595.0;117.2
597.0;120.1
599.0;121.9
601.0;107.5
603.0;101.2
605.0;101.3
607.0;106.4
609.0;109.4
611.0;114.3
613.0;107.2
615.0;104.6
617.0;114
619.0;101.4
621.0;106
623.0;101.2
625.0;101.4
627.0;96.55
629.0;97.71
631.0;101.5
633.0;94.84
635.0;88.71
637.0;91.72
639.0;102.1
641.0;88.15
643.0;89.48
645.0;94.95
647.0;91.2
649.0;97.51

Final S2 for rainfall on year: 6.97 yr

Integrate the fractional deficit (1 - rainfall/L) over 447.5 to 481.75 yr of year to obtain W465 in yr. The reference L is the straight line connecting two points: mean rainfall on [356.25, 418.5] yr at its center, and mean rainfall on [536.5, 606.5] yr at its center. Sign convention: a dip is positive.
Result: 3.15 yr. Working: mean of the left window 125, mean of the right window 117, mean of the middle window 111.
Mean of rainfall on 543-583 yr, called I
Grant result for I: 122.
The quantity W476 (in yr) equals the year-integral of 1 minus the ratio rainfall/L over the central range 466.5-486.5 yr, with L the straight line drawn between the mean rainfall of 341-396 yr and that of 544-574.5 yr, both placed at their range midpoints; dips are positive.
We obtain 3.0 yr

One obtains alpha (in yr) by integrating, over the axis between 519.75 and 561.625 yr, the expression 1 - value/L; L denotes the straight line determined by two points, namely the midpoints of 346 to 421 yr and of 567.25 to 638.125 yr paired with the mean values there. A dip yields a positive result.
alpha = -2.5 yr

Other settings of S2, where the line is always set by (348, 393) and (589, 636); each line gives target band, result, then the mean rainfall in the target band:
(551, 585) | -3.3 yr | 119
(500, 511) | 0.3 yr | 109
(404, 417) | -2.6 yr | 141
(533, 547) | -1.0 yr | 118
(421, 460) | -1.9 yr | 121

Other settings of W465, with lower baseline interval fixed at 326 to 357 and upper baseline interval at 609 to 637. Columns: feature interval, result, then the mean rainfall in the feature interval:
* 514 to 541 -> 0.45 yr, 107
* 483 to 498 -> 1.41 yr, 101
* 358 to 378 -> 0.14 yr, 120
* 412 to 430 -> -3.43 yr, 139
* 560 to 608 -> -3.40 yr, 112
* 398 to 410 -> -0.97 yr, 127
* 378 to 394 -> -0.27 yr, 121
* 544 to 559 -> -3.50 yr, 132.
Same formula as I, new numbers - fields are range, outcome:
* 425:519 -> 111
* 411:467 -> 125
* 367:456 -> 126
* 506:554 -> 112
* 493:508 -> 108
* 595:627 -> 108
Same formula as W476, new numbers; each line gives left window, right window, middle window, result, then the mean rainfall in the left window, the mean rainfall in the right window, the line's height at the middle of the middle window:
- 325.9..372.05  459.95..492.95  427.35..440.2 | -1.3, 122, 106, 111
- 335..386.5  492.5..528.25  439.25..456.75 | -1.4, 119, 105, 111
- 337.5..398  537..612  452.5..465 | 0.8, 120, 117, 119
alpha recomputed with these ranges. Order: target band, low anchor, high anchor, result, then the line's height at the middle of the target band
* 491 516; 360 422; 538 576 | 3.87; 125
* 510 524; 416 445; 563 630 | 1.77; 118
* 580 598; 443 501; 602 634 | -1.03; 105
